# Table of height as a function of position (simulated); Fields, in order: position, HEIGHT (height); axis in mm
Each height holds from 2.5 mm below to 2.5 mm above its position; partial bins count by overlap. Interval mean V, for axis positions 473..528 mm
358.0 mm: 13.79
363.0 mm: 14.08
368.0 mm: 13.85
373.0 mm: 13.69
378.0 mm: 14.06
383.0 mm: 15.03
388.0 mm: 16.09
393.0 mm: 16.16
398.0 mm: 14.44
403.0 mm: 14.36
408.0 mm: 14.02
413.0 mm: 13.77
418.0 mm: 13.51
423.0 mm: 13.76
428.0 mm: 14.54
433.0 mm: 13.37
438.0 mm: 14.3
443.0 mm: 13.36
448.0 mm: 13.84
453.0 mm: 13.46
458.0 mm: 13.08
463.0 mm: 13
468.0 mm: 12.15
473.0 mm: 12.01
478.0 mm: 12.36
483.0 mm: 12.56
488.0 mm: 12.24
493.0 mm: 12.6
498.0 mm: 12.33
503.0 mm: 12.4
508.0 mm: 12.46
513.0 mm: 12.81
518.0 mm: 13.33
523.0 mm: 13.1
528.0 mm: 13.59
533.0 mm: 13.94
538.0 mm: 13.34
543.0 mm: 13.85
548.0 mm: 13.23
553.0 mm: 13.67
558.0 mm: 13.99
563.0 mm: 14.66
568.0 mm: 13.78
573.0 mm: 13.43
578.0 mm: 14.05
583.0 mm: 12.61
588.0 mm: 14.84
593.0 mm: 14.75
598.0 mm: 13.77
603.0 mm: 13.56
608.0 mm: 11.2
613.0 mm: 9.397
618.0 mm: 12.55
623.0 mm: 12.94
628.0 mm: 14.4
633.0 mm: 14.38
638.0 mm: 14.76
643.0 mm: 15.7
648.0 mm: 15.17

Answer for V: 12.6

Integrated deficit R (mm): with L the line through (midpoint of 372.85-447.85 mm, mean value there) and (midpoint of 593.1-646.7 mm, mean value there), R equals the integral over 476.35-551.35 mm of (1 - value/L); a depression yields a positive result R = 4.78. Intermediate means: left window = 14.3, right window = 13.4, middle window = 13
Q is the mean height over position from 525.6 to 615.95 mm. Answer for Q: 13.4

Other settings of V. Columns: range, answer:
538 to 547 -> 13.6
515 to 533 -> 13.4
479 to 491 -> 12.4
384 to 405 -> 15.3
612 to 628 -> 12.3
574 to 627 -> 13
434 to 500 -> 12.9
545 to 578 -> 13.8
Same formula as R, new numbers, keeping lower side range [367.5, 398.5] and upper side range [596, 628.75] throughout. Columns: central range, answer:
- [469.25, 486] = 1.9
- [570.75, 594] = -2.1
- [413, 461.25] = 2.0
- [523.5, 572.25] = -2.4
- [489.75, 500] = 0.9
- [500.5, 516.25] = 1.1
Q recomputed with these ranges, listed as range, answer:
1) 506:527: 13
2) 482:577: 13.3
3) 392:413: 14.5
